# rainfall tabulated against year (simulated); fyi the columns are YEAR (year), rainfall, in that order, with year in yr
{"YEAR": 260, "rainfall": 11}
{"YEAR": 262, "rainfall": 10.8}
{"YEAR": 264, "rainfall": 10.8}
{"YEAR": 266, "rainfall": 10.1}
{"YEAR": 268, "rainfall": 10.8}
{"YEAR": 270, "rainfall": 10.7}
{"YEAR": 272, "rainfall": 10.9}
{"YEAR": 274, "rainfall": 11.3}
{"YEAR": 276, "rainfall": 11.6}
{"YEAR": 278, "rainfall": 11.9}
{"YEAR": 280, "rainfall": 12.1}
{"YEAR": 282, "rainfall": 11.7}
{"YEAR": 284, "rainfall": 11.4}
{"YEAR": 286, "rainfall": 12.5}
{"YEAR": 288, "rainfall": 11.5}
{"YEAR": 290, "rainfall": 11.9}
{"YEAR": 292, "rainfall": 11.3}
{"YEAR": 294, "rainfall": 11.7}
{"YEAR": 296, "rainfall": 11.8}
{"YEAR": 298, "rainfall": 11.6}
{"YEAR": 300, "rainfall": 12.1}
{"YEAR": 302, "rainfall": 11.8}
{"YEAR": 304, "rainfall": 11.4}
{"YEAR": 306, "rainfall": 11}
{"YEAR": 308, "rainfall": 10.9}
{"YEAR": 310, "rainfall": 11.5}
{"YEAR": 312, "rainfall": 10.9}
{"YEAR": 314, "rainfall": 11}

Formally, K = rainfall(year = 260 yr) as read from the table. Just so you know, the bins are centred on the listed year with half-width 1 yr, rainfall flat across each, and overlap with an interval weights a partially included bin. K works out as 11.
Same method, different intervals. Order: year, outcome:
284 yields 11.4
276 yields 11.6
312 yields 10.9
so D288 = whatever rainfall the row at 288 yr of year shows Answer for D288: 11.5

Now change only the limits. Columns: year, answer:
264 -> 10.8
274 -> 11.3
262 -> 10.8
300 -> 12.1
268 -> 10.8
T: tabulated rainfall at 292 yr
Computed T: 11.3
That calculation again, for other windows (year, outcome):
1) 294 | 11.7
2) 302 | 11.8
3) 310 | 11.5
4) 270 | 10.7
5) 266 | 10.1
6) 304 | 11.4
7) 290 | 11.9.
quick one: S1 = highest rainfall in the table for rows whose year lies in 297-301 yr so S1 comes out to 12.1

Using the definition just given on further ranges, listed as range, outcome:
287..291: 11.9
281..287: 12.5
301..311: 11.8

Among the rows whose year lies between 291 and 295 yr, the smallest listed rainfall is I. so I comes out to 11.3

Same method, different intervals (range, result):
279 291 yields 11.4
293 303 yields 11.6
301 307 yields 11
